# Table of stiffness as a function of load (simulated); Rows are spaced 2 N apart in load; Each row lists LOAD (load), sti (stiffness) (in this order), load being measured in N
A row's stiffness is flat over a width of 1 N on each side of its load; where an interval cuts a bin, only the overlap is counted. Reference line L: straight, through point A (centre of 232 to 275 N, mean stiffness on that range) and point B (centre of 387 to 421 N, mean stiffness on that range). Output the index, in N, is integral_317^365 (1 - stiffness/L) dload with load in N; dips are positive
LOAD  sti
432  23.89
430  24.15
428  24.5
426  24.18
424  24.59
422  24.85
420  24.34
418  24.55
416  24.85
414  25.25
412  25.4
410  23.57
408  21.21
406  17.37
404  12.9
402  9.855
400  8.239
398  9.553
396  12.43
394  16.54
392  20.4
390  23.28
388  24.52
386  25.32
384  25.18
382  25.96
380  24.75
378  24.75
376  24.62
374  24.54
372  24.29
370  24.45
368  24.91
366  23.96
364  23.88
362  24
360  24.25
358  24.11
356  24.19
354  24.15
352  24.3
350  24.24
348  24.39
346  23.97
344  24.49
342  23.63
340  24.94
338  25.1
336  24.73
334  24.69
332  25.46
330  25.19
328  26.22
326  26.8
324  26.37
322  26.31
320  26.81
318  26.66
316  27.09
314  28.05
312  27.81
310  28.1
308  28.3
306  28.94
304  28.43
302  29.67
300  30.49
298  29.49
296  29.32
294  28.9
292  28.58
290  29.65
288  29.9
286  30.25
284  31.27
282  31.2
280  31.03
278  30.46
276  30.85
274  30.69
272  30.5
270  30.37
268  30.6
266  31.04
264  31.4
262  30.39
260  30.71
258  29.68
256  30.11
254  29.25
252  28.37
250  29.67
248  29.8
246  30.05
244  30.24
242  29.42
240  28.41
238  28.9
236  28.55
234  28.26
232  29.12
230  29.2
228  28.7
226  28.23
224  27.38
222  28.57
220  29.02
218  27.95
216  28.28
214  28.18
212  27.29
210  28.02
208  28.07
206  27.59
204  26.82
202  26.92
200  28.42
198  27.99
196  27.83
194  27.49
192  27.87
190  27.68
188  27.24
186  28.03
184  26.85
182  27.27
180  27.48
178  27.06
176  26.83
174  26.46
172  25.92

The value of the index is -2.8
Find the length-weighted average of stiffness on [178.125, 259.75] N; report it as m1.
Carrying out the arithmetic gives 28.4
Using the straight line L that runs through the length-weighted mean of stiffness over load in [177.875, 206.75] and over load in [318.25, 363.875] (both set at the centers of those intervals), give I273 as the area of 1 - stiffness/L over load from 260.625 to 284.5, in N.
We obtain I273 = -4.3 N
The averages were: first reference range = 27.5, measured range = 30.8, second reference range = 24.9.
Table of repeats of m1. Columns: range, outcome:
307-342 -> 26.3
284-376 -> 26.3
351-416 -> 21.7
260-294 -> 30.5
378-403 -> 19.1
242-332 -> 29.2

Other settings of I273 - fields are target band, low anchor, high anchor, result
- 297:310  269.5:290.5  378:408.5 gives -0.5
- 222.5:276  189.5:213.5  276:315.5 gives -1.9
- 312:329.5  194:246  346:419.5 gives -1.7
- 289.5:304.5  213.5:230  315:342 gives -1.6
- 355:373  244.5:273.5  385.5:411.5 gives -3.3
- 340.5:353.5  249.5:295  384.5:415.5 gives -0.4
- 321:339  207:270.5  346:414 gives -0.9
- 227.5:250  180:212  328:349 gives -2.1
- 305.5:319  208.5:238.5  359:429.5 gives -1.5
